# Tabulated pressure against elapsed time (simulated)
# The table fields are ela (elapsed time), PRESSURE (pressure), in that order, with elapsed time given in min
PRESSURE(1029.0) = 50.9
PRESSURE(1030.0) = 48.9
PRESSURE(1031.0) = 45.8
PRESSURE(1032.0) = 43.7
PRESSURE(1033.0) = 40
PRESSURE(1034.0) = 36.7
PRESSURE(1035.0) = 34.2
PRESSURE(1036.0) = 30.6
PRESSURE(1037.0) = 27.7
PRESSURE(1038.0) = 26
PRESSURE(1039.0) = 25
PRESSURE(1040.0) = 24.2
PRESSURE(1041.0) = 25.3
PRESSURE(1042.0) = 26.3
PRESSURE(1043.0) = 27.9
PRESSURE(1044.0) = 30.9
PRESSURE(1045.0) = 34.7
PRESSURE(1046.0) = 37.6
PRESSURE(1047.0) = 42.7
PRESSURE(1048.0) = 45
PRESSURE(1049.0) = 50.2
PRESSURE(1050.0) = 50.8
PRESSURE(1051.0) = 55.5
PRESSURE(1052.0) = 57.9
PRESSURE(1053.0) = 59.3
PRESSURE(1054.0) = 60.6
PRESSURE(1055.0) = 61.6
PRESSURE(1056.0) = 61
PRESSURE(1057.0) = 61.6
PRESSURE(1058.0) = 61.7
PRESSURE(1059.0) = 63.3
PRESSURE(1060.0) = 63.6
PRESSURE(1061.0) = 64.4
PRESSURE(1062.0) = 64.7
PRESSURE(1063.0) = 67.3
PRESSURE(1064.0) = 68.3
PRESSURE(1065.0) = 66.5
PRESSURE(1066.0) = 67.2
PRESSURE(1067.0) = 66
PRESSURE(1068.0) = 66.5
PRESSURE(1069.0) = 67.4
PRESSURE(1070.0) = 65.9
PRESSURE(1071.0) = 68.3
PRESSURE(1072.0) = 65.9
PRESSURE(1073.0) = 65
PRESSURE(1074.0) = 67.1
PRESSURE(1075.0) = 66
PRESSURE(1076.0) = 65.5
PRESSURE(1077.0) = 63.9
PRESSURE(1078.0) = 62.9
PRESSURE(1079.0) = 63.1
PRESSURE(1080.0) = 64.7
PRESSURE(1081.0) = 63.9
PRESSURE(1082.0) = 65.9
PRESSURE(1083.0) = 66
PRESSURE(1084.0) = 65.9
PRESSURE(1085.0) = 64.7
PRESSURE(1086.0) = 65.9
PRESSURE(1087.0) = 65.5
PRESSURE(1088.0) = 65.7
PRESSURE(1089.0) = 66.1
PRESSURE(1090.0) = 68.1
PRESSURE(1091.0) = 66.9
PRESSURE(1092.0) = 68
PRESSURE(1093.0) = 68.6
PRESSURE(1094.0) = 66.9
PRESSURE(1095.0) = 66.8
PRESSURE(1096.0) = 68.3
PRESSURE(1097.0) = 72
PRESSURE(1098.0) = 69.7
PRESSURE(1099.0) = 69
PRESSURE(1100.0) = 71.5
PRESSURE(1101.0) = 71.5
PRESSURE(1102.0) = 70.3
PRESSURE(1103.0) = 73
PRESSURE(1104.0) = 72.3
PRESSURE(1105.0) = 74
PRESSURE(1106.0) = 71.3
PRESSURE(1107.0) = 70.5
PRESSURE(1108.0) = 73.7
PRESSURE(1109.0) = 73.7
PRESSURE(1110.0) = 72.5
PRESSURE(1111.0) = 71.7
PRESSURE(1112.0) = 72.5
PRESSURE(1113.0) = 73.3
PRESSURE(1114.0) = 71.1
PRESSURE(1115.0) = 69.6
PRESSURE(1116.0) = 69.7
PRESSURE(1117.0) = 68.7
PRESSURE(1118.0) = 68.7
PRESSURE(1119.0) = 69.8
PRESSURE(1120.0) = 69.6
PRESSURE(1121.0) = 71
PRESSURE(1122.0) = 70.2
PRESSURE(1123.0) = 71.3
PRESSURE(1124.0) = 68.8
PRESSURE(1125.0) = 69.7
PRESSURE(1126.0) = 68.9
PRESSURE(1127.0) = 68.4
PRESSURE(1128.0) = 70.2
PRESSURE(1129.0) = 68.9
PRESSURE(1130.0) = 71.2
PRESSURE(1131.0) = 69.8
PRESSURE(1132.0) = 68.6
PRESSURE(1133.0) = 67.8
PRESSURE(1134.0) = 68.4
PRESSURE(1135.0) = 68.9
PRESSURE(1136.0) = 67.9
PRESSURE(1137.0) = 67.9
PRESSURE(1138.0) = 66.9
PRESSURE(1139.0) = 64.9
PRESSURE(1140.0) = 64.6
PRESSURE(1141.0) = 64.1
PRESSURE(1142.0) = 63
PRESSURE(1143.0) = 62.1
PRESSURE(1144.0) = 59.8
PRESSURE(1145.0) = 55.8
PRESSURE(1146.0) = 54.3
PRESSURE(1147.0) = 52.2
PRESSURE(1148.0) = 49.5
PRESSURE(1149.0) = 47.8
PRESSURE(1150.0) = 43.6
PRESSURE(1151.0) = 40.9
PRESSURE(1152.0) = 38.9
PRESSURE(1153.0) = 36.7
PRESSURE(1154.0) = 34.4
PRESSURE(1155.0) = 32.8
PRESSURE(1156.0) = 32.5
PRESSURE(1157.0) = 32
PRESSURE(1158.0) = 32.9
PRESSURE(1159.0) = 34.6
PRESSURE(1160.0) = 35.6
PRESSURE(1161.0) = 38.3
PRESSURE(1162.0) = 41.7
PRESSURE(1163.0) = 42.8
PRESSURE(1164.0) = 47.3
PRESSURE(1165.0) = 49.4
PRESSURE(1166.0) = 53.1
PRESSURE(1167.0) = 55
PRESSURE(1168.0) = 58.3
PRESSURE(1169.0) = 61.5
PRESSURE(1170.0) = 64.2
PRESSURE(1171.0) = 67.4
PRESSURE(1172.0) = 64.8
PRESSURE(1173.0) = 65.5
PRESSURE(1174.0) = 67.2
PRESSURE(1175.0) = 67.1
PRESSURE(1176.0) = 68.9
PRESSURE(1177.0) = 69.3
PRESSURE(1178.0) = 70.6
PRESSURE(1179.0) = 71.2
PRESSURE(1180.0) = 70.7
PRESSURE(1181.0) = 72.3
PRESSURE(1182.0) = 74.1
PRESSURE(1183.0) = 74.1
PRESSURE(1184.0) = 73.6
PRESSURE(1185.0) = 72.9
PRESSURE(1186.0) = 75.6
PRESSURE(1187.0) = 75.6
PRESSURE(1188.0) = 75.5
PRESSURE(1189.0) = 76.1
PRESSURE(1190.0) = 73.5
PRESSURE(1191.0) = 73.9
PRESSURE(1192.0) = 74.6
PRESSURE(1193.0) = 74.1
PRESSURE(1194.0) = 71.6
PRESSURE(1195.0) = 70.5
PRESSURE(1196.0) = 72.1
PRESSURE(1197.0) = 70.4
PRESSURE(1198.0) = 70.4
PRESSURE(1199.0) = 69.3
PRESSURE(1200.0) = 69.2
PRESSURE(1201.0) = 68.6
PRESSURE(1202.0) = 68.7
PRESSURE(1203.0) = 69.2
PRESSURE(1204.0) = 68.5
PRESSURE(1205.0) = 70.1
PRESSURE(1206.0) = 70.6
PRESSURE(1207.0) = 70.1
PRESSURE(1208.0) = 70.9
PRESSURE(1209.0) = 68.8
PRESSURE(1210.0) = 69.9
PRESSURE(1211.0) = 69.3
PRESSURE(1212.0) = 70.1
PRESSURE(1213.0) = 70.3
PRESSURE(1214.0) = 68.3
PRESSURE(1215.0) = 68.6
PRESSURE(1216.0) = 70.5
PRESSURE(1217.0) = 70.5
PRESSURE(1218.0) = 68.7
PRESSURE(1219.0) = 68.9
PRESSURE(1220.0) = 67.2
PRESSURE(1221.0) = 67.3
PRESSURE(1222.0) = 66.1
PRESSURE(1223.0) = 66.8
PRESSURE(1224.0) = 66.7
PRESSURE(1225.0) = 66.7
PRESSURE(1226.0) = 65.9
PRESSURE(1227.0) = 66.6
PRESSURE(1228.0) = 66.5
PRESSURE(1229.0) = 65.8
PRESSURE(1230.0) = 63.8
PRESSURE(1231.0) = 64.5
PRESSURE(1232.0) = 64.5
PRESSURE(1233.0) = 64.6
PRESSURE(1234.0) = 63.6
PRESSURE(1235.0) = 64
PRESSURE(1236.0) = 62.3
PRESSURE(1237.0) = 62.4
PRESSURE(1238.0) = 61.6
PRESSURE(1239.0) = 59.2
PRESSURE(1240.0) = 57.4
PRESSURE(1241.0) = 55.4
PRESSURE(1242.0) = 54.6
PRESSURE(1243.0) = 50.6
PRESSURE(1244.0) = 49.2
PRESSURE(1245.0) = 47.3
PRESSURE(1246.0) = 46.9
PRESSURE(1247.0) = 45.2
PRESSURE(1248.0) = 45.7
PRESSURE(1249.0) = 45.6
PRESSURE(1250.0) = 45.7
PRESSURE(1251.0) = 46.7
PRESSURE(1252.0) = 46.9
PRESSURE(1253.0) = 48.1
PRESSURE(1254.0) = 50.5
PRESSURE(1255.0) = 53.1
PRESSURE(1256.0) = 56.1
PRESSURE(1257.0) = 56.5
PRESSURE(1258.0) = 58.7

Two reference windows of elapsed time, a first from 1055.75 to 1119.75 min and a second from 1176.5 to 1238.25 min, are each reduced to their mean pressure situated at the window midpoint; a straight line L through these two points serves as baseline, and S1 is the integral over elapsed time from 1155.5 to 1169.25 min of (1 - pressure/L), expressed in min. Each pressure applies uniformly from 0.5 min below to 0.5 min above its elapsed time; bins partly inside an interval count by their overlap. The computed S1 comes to 5.03 min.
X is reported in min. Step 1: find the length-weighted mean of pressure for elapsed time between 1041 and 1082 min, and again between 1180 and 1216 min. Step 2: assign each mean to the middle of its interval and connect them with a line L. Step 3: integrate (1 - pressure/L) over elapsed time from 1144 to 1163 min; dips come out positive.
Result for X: 7.3 min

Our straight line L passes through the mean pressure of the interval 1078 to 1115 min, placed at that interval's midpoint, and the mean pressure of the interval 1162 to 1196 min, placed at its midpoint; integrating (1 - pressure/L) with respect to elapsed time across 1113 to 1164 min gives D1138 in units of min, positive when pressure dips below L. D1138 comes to 7.7 min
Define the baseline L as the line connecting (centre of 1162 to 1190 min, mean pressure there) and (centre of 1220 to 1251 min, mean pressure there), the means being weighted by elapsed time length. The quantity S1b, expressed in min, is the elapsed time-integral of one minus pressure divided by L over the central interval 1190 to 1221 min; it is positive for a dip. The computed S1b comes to -3.8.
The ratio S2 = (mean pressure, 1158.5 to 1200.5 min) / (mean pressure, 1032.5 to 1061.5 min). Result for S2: 1.5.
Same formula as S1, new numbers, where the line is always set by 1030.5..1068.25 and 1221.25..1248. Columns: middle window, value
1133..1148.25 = -2.3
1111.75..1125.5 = -4.6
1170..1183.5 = -3.1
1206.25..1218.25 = -2.3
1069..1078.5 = -3.0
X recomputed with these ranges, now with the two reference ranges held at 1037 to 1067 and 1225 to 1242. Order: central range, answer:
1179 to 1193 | -3.4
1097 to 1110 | -4.4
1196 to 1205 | -1.3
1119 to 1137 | -4.6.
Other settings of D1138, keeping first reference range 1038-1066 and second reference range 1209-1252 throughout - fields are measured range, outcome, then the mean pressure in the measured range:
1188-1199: -2.5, 72.7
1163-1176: -0.5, 59.7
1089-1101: -3.6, 68.7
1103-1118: -5.0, 71.7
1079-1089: -2.5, 65.3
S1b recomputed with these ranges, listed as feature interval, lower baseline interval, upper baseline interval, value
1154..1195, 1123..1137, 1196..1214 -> 5.2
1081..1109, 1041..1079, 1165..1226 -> -3.8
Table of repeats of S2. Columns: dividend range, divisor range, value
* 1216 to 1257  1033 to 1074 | 1.15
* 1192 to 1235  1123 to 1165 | 1.25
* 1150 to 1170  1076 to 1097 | 0.65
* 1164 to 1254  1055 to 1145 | 0.96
